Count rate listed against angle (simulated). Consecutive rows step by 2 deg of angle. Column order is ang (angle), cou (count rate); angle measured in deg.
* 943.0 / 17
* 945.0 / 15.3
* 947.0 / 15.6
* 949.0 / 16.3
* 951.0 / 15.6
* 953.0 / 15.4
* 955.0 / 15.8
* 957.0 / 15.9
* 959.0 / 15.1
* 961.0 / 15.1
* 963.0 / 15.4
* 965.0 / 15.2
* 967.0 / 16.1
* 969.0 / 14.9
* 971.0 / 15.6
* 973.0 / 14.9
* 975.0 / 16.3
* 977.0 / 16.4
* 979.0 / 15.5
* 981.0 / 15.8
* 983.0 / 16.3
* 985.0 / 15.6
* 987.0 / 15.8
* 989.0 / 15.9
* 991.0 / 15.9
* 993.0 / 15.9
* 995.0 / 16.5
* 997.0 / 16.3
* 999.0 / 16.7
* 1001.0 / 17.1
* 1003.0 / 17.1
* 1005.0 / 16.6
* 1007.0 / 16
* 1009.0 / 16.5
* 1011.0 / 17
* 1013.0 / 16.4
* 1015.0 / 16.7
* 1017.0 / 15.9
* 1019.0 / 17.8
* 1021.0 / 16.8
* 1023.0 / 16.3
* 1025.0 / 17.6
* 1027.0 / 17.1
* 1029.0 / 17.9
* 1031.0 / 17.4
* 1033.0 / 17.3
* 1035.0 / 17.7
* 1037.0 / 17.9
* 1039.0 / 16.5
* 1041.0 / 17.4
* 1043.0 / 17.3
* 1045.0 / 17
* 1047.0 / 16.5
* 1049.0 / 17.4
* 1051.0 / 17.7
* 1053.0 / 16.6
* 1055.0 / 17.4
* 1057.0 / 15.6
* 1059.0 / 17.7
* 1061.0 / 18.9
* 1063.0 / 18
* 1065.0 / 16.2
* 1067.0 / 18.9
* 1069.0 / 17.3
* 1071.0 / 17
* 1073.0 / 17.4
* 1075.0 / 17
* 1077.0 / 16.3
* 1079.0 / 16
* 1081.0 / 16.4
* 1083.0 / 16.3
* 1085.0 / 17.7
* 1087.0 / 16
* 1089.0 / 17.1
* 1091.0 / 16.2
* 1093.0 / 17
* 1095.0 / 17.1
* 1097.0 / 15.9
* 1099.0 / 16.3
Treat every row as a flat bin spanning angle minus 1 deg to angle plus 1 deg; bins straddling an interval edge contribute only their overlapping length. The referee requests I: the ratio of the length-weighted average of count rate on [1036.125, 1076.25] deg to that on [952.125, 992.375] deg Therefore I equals 1.1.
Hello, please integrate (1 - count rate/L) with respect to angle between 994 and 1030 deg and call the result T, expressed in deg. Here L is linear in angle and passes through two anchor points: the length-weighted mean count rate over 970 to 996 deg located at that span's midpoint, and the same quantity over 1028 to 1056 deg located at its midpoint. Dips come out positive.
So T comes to -0.5 deg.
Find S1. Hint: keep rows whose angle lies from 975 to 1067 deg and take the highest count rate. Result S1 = 18.9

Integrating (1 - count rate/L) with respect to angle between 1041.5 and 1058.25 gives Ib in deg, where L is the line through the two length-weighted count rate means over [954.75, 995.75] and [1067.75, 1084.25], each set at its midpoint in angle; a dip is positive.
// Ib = -0.5 deg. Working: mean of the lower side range 15.7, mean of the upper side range 16.8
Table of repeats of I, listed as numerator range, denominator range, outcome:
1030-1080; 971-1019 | 1.06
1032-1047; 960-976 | 1.12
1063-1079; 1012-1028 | 1.02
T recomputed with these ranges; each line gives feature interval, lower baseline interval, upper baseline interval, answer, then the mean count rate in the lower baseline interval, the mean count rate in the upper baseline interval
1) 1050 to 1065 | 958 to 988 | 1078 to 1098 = -0.9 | 15.6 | 16.6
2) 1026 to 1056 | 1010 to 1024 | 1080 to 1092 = -1.1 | 16.7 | 16.6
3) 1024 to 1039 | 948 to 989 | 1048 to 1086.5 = -0.8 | 15.7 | 17.1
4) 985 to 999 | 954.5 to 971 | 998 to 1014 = 0.2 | 15.4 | 16.7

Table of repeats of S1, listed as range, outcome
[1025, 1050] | 17.9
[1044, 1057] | 17.7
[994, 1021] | 17.8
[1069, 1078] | 17.4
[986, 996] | 16.5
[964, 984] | 16.4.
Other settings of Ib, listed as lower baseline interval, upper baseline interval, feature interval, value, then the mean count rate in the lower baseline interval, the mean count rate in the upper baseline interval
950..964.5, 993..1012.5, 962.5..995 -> 0.5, 15.5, 16.6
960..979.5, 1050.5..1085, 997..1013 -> -0.6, 15.5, 17.1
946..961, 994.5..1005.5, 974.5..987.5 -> 0.3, 15.6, 16.7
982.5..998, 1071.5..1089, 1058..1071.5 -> -1.0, 16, 16.7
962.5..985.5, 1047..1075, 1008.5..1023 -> -0.2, 15.7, 17.3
